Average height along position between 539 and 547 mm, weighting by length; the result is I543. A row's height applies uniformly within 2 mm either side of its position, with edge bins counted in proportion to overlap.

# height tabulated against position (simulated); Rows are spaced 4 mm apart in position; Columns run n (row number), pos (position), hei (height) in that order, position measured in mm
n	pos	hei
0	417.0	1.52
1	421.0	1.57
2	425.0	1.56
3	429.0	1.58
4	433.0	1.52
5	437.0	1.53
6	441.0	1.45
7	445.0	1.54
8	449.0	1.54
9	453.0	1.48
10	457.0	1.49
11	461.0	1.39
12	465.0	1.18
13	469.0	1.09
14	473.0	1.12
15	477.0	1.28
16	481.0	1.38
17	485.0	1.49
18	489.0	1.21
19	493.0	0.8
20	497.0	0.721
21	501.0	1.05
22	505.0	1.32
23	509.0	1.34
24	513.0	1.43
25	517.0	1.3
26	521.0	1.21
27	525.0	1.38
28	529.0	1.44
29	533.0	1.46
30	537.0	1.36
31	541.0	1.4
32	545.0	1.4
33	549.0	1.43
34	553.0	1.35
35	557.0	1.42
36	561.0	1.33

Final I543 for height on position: 1.4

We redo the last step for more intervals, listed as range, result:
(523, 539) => 1.41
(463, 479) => 1.17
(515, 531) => 1.33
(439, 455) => 1.5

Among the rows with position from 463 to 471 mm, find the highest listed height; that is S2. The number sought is 1.18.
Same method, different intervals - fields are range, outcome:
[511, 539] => 1.46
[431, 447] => 1.54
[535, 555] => 1.43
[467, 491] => 1.49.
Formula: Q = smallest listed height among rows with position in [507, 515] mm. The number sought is 1.34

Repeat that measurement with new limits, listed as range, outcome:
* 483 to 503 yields 0.721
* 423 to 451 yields 1.45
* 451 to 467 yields 1.18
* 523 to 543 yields 1.36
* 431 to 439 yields 1.52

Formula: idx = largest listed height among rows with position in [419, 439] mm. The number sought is 1.58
